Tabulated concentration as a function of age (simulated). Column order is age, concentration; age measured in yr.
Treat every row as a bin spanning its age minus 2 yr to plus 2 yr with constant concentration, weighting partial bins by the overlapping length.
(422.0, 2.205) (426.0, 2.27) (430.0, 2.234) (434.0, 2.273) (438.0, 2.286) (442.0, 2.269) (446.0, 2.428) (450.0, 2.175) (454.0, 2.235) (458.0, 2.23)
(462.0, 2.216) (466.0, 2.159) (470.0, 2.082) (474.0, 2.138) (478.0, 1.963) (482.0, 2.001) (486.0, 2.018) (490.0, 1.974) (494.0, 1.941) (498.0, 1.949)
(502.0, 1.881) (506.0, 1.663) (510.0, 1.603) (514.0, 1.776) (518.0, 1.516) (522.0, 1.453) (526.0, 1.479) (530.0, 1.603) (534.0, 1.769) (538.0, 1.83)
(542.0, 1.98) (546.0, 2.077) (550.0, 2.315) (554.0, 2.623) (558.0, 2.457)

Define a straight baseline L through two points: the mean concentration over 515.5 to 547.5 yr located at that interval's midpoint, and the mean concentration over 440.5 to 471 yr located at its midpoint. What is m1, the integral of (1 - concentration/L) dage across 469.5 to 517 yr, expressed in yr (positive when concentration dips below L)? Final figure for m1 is 1.72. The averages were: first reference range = 2.23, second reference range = 1.71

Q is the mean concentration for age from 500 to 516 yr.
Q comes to 1.73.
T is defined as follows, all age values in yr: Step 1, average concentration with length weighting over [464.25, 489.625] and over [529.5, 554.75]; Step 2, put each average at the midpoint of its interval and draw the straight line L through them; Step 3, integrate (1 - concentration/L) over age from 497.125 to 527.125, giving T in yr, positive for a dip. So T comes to 5.6 yr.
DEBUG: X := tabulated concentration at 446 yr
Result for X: 2.428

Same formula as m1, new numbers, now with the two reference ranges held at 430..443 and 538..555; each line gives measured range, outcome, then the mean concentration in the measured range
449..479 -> 1.23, 2.16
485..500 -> 1.73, 1.97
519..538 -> 5.14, 1.6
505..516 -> 2.62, 1.68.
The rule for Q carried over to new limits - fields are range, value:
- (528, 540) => 1.73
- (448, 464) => 2.21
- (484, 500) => 1.97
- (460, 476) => 2.15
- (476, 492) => 1.99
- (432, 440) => 2.28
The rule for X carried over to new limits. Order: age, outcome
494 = 1.941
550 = 2.315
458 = 2.23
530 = 1.603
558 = 2.457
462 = 2.216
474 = 2.138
